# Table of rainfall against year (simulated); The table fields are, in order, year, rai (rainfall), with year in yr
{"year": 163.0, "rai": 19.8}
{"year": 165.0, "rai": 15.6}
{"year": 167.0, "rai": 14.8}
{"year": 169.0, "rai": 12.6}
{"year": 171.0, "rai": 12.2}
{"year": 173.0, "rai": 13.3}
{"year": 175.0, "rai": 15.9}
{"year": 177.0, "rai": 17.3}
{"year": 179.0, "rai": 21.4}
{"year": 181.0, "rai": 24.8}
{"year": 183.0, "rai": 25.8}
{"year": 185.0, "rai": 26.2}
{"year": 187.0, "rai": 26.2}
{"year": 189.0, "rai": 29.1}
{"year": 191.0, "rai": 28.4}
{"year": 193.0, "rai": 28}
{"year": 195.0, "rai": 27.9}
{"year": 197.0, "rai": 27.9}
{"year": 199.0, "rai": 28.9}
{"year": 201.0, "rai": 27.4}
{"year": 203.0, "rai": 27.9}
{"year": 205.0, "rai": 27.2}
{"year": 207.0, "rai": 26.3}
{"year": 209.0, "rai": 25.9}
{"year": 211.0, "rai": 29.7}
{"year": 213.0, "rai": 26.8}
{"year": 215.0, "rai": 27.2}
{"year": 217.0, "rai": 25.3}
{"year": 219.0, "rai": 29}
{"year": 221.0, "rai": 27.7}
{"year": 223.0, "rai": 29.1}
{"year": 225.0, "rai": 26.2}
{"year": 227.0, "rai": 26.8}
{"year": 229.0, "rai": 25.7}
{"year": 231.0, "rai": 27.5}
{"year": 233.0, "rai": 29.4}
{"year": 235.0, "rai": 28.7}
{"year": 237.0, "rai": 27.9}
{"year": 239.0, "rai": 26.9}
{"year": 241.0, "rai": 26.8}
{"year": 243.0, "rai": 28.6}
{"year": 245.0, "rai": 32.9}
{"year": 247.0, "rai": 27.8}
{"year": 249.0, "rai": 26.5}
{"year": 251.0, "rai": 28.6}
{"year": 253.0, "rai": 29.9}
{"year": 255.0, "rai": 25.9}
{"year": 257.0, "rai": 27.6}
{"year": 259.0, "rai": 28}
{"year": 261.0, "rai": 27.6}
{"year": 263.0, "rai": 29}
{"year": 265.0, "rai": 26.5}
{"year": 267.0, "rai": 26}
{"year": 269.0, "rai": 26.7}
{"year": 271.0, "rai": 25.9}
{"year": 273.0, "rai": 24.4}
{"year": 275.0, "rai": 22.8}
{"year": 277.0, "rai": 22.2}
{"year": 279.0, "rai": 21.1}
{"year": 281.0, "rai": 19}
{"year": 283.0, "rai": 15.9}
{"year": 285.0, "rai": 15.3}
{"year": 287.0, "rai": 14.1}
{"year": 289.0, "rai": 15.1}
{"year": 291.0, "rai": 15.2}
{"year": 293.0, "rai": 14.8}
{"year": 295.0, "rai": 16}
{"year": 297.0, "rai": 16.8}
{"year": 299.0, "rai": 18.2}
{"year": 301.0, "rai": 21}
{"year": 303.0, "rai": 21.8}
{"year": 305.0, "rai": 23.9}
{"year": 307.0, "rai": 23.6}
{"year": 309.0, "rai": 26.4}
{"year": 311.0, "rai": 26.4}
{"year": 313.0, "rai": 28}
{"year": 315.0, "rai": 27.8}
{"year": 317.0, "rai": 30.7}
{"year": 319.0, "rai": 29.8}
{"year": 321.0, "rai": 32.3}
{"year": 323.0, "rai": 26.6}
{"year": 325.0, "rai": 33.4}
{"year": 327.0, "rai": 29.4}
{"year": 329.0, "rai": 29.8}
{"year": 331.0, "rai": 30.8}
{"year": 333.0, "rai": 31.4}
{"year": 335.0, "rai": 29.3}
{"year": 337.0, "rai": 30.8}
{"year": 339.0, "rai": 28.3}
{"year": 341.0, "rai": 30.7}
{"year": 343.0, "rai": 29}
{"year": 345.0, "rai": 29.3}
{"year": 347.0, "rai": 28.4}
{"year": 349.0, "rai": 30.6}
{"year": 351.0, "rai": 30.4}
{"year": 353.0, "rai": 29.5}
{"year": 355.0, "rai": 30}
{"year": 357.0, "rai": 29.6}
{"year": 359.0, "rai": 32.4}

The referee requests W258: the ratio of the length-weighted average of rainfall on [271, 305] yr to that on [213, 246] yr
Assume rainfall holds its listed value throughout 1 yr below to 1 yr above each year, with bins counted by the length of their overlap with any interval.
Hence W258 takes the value 0.67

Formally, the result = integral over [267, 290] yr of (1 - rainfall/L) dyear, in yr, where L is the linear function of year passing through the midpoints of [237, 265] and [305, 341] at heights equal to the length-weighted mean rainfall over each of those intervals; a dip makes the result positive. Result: 6.4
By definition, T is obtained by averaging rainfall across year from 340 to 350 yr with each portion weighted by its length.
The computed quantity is 29.6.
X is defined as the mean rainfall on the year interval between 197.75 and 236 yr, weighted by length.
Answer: 27.5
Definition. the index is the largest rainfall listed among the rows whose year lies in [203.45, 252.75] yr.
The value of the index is 32.9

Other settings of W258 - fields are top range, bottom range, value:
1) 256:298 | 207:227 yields 0.78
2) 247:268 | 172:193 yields 1.19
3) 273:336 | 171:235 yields 0.91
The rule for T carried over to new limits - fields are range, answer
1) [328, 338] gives 30.4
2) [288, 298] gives 15.6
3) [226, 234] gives 27.4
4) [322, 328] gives 29.8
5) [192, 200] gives 28.2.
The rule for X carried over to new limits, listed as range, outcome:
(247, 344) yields 25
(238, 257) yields 28.2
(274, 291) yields 18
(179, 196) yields 26.7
